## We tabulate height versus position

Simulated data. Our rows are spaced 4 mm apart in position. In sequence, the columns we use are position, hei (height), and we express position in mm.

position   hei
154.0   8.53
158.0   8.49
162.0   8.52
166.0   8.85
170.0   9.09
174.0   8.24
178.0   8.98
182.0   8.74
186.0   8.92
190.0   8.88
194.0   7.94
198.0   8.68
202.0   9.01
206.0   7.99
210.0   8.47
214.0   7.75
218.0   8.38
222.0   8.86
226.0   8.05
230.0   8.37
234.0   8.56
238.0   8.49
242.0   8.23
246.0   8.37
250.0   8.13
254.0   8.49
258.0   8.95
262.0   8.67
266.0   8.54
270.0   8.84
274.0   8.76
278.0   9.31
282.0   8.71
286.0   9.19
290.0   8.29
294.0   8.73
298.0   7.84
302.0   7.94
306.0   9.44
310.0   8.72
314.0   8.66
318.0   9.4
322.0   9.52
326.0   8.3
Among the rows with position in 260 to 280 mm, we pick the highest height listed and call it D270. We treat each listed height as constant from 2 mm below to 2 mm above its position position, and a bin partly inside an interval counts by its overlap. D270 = 9.31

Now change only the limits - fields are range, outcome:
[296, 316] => 9.44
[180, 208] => 9.01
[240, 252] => 8.37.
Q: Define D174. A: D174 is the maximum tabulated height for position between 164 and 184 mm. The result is 9.09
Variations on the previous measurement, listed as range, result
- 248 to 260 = 8.95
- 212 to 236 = 8.86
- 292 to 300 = 8.73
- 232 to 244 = 8.56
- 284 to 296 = 9.19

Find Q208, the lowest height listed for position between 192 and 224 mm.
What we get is 7.75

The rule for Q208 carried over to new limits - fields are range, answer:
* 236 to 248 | 8.23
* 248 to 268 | 8.13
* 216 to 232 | 8.05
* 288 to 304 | 7.84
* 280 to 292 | 8.29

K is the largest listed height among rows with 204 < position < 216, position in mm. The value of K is 8.47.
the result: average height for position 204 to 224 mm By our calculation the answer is 8.29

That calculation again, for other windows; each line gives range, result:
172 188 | 8.72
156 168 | 8.62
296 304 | 7.89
